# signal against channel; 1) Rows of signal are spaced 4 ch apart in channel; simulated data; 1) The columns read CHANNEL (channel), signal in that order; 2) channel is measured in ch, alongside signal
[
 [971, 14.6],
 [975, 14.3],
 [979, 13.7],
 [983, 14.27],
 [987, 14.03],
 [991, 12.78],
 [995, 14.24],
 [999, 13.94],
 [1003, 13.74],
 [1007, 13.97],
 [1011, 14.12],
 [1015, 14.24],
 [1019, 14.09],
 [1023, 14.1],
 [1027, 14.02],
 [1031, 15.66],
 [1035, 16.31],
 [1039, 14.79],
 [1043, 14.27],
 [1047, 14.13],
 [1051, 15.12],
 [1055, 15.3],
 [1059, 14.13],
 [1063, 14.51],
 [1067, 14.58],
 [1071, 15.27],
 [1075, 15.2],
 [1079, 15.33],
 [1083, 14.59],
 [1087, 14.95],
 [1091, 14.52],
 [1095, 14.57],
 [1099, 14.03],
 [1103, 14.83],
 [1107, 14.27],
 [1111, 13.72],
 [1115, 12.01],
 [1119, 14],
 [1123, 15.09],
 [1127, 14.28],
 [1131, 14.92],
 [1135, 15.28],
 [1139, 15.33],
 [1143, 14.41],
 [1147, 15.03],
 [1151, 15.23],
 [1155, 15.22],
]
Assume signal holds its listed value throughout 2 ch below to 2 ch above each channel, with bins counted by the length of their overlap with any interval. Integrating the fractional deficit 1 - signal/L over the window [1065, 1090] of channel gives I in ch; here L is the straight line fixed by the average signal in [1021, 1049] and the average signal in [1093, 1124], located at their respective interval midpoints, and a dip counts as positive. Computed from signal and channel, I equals -1.10 ch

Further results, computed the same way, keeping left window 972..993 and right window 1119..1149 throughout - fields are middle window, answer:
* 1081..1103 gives 0.0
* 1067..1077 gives -0.5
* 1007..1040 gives -1.2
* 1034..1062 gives -1.0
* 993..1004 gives 0.0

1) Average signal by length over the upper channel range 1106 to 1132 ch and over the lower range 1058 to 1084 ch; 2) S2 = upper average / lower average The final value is 0.9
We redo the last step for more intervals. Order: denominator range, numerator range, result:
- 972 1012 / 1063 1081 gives 1.08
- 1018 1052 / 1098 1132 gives 0.96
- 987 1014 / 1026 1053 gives 1.08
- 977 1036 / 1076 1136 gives 1.02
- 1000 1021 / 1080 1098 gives 1.05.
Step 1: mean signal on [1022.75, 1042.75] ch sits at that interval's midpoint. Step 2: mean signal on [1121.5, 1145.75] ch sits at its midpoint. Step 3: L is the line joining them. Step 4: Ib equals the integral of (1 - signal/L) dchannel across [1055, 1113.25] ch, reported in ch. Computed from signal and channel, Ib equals 1.2 ch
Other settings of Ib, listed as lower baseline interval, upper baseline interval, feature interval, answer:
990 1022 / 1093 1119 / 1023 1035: -0.89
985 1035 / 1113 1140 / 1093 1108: -0.11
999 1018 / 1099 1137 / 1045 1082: -1.83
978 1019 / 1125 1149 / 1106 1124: 1.22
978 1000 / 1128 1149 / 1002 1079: -2.27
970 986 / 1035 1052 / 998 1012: 0.47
